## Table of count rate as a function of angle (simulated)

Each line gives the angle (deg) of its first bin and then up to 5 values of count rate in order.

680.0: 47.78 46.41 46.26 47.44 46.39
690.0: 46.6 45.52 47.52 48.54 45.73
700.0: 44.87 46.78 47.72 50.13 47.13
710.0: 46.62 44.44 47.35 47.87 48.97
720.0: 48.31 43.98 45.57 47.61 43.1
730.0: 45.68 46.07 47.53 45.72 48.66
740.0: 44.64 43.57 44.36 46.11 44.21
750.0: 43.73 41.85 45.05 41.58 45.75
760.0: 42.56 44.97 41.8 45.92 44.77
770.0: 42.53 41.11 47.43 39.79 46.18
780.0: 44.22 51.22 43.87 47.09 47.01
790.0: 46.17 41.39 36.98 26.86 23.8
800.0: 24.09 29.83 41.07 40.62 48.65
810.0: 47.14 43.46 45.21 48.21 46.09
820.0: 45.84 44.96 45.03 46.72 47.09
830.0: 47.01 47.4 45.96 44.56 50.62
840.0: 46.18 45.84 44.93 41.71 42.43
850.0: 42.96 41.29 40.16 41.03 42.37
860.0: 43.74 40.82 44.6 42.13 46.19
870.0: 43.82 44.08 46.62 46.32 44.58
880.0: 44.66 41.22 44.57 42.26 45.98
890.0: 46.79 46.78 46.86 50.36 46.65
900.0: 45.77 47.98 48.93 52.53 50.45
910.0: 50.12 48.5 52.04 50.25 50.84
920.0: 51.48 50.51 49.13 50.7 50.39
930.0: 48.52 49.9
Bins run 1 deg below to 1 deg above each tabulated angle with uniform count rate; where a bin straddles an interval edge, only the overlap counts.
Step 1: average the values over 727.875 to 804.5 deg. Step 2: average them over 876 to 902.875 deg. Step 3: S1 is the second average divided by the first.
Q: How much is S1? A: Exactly 1.08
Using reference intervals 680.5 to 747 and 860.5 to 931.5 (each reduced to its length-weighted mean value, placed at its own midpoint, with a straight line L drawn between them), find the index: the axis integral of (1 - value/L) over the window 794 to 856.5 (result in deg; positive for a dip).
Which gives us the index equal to 6.05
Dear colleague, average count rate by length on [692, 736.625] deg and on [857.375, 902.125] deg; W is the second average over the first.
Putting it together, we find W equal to 0.96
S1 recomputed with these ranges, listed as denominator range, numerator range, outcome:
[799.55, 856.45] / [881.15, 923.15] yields 1.10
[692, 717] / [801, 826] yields 0.94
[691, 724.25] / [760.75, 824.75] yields 0.90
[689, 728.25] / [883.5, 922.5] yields 1.04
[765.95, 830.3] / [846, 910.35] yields 1.06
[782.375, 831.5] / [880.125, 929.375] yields 1.15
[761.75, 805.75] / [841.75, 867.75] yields 1.05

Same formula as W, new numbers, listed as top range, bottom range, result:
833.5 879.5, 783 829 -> 1.06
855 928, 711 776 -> 1.04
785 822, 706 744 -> 0.88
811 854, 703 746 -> 0.98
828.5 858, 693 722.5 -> 0.94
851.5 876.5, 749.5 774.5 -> 0.99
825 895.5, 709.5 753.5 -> 0.98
